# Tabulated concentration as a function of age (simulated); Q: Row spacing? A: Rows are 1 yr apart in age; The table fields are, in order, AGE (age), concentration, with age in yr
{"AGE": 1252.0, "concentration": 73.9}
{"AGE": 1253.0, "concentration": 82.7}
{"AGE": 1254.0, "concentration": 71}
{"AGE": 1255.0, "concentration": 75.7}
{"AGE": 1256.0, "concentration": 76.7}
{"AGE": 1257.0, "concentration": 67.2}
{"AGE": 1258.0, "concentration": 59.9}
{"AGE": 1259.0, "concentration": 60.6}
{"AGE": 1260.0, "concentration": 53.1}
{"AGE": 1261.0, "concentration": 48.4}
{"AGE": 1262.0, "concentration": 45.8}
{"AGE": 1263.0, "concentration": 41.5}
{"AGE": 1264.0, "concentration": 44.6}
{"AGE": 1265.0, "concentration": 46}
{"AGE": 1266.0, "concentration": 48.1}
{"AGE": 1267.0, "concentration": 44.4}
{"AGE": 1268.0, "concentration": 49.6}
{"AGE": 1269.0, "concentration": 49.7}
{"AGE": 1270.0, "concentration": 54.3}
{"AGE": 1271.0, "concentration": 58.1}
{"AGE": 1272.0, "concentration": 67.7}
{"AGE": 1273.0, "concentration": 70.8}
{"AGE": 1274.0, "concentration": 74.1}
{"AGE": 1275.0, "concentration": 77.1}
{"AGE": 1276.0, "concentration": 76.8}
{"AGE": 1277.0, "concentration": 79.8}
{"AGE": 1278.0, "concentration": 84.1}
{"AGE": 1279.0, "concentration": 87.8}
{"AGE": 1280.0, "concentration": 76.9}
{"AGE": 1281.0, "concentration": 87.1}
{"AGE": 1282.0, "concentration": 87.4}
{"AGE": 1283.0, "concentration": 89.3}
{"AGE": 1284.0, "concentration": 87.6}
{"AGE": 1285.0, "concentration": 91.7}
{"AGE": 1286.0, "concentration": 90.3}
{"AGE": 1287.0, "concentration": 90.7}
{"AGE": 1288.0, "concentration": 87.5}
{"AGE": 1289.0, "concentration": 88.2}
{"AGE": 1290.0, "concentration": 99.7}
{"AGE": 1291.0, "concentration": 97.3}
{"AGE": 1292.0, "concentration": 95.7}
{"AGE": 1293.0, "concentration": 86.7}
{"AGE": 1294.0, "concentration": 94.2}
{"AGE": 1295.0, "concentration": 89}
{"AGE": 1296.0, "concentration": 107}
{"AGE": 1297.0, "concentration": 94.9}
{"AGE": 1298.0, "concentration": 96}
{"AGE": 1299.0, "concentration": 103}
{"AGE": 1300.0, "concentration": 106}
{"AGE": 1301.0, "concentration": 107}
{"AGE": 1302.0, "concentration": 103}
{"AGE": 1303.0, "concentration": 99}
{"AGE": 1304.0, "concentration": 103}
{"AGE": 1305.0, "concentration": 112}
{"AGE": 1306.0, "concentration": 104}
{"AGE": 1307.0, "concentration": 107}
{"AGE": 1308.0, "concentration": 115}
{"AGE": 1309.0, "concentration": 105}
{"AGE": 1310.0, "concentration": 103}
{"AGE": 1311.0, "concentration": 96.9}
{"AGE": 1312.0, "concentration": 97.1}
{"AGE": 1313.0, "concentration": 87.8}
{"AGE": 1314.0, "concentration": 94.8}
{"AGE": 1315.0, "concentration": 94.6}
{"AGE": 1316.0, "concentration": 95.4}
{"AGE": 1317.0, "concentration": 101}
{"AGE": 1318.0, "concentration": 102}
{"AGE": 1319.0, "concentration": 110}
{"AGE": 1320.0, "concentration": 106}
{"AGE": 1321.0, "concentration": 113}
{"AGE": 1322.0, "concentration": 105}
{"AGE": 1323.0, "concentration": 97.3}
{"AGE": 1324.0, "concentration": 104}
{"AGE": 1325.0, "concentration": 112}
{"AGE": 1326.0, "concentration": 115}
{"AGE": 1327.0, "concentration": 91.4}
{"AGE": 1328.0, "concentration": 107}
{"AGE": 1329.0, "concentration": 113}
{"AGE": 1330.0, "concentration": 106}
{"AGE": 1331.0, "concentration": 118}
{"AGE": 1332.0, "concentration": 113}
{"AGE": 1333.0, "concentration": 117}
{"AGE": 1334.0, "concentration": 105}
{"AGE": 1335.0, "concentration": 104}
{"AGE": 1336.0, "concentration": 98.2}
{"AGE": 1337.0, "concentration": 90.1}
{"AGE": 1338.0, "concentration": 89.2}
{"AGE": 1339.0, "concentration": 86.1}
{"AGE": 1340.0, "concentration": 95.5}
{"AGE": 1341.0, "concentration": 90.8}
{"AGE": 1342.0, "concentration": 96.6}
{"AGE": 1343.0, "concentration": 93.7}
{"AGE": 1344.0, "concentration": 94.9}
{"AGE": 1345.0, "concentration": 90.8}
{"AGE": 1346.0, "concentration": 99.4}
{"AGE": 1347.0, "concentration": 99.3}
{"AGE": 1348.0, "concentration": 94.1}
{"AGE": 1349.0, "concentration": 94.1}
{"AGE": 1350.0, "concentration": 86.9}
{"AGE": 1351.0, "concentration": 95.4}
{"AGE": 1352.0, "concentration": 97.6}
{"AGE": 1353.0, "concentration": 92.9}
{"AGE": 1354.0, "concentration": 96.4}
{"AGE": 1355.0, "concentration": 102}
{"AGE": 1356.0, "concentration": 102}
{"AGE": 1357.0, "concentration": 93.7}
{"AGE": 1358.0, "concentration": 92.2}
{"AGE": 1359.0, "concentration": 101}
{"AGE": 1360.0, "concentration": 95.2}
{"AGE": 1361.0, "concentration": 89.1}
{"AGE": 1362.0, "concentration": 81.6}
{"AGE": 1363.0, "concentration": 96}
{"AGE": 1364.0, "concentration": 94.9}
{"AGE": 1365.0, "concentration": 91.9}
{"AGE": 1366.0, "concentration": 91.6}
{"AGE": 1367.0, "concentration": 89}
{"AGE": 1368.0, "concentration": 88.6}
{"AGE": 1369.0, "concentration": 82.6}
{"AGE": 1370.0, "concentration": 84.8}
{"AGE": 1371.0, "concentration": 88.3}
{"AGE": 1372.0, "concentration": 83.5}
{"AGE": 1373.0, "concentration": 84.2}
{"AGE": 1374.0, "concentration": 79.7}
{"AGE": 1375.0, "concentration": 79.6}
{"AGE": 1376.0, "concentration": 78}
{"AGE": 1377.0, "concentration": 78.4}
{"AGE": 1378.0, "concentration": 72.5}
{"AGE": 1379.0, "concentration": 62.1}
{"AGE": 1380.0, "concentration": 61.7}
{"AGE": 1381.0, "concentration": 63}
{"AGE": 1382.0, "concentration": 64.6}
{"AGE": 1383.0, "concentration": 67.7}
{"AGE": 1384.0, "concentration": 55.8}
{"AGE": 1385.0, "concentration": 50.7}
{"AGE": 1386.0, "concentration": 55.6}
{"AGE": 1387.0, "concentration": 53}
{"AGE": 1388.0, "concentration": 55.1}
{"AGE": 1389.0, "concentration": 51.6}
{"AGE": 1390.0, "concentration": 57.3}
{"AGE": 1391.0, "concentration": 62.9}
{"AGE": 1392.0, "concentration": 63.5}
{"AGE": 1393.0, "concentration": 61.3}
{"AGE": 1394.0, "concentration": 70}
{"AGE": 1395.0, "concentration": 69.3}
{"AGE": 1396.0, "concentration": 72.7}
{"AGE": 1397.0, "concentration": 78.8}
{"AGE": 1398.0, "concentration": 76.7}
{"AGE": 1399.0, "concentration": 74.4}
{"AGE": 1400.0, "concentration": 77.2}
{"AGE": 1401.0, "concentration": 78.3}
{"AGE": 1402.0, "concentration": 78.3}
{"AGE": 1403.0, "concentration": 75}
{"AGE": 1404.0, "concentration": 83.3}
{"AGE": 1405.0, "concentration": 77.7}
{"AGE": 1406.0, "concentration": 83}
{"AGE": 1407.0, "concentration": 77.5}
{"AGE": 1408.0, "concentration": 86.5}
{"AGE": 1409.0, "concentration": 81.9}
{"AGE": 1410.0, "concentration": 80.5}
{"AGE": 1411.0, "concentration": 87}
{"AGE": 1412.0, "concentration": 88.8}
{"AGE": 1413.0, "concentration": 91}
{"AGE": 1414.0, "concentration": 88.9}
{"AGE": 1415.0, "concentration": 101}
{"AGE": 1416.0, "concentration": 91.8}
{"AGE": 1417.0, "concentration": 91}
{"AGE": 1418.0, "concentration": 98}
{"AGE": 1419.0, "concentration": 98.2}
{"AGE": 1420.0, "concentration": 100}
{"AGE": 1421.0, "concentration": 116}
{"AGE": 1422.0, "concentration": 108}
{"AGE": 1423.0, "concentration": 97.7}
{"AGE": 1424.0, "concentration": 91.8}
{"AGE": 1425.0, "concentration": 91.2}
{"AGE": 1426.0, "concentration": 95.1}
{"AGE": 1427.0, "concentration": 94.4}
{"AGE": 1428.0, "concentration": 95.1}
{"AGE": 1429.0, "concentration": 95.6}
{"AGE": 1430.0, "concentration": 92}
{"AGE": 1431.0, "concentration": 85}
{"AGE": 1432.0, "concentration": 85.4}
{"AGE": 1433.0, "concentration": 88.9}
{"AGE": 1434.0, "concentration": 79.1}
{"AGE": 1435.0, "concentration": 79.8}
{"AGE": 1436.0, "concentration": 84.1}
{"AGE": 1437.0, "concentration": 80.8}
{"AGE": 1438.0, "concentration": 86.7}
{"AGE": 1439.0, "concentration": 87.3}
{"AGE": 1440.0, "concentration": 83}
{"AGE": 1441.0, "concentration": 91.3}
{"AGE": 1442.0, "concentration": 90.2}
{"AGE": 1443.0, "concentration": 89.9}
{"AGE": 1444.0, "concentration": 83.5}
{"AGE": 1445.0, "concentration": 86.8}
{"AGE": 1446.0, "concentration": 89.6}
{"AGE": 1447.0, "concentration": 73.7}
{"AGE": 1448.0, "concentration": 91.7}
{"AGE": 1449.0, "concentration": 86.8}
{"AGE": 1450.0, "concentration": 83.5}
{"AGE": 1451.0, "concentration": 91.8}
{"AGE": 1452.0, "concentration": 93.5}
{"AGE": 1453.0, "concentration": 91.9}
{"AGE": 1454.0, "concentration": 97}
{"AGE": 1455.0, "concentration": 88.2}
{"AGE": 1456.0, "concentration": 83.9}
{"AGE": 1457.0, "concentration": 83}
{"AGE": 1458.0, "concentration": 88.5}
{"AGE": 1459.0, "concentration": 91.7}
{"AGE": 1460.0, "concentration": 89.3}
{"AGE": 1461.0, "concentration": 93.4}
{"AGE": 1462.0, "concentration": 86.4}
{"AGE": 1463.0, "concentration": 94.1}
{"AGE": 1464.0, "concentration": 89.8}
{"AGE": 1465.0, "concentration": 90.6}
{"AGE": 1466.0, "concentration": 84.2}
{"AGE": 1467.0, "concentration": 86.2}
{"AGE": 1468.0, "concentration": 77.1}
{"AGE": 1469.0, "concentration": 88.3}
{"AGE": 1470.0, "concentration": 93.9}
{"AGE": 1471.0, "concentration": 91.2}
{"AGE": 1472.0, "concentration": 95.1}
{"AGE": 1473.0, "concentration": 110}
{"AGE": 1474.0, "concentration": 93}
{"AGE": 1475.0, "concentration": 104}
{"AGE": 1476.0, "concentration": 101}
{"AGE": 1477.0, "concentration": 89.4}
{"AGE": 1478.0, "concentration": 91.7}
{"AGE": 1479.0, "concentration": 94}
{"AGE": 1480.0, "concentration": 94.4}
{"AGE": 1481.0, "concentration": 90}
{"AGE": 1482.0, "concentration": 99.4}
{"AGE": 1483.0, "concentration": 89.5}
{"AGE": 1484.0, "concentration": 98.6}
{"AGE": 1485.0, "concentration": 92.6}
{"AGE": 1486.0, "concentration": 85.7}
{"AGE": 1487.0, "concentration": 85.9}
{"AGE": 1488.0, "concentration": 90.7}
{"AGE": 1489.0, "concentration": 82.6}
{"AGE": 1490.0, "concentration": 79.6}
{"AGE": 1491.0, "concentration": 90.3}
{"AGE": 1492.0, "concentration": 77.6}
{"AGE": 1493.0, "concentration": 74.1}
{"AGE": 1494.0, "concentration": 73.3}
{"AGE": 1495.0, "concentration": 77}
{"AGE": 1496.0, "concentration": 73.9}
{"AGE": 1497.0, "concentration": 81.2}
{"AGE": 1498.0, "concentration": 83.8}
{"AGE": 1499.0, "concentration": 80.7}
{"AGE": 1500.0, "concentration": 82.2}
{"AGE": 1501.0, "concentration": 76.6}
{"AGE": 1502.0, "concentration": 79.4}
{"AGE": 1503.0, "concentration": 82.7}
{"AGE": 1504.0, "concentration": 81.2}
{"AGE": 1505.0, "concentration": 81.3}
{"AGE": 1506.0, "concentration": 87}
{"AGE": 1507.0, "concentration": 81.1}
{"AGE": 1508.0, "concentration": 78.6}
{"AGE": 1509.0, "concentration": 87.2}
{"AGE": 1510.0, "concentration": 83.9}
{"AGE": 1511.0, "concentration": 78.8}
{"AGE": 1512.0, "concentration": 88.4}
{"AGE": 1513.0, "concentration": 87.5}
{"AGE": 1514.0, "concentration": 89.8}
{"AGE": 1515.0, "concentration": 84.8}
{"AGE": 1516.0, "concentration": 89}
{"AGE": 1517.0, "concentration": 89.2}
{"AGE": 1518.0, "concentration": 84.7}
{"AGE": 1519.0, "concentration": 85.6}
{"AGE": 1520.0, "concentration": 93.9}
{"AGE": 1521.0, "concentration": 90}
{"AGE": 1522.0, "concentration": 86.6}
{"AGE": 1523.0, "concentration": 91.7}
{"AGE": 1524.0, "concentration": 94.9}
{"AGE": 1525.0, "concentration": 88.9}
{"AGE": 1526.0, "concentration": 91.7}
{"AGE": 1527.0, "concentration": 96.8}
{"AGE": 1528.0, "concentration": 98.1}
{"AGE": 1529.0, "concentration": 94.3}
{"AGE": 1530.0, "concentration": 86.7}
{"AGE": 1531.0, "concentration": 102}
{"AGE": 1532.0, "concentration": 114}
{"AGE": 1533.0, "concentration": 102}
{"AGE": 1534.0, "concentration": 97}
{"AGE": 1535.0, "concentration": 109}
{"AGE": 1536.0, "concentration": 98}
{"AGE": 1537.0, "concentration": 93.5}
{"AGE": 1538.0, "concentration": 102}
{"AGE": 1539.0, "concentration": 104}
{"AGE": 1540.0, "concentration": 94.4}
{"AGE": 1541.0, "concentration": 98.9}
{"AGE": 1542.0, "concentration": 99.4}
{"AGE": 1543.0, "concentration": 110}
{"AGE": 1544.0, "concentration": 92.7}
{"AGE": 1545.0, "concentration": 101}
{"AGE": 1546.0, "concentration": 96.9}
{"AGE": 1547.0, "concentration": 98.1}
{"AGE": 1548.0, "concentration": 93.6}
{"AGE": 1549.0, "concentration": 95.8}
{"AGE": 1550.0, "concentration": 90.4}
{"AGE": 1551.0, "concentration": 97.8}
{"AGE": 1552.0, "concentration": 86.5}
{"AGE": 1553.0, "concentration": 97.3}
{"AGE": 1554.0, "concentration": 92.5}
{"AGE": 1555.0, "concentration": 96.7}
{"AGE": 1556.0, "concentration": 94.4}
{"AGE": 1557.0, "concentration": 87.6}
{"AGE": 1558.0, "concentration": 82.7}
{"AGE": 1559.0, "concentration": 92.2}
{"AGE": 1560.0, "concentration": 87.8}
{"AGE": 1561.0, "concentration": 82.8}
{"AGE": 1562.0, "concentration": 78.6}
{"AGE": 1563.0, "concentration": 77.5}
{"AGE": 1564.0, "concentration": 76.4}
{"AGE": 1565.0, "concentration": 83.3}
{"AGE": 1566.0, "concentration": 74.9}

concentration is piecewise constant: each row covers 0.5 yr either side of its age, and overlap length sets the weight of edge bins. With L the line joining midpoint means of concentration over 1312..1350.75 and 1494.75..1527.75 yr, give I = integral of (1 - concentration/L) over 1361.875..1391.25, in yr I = 7.02 yr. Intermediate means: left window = 100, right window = 85.3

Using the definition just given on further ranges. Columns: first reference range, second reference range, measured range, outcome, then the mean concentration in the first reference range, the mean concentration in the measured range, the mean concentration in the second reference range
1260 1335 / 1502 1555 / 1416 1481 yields 0.5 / 89.8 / 90.9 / 92.6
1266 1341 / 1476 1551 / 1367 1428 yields 8.5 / 93.5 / 79.2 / 90.1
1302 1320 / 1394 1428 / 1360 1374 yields 0.8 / 102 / 88.1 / 87.2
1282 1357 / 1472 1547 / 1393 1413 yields 3.5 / 99.1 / 78.7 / 90.5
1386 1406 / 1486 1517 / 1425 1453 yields -4.9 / 69.3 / 87.7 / 82.5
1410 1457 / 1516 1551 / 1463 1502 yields 2.2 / 90.4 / 87.8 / 96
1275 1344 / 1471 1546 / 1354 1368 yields 0.3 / 98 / 93.8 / 90.4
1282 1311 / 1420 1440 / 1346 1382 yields 2.8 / 98.1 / 87.4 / 91.3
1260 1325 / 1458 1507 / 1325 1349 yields -3.7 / 86.8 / 100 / 87.6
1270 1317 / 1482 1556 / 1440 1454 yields 0.4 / 92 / 88.2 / 90.1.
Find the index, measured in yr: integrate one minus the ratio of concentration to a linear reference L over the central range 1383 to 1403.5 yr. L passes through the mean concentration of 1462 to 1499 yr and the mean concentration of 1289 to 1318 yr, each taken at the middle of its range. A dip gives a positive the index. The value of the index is 6.1 yr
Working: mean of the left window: 99.7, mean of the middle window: 65.9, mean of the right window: 88.6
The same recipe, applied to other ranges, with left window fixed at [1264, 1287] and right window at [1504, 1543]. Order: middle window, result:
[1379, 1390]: 3.1 yr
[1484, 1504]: 1.7 yr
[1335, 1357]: -4.9 yr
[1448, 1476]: -1.2 yr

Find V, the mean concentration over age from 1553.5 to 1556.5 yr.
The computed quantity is 94.5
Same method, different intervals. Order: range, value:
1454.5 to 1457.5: 85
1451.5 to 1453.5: 92.7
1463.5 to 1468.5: 85.6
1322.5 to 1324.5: 101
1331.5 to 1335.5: 110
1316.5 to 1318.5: 102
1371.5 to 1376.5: 81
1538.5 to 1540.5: 99.2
